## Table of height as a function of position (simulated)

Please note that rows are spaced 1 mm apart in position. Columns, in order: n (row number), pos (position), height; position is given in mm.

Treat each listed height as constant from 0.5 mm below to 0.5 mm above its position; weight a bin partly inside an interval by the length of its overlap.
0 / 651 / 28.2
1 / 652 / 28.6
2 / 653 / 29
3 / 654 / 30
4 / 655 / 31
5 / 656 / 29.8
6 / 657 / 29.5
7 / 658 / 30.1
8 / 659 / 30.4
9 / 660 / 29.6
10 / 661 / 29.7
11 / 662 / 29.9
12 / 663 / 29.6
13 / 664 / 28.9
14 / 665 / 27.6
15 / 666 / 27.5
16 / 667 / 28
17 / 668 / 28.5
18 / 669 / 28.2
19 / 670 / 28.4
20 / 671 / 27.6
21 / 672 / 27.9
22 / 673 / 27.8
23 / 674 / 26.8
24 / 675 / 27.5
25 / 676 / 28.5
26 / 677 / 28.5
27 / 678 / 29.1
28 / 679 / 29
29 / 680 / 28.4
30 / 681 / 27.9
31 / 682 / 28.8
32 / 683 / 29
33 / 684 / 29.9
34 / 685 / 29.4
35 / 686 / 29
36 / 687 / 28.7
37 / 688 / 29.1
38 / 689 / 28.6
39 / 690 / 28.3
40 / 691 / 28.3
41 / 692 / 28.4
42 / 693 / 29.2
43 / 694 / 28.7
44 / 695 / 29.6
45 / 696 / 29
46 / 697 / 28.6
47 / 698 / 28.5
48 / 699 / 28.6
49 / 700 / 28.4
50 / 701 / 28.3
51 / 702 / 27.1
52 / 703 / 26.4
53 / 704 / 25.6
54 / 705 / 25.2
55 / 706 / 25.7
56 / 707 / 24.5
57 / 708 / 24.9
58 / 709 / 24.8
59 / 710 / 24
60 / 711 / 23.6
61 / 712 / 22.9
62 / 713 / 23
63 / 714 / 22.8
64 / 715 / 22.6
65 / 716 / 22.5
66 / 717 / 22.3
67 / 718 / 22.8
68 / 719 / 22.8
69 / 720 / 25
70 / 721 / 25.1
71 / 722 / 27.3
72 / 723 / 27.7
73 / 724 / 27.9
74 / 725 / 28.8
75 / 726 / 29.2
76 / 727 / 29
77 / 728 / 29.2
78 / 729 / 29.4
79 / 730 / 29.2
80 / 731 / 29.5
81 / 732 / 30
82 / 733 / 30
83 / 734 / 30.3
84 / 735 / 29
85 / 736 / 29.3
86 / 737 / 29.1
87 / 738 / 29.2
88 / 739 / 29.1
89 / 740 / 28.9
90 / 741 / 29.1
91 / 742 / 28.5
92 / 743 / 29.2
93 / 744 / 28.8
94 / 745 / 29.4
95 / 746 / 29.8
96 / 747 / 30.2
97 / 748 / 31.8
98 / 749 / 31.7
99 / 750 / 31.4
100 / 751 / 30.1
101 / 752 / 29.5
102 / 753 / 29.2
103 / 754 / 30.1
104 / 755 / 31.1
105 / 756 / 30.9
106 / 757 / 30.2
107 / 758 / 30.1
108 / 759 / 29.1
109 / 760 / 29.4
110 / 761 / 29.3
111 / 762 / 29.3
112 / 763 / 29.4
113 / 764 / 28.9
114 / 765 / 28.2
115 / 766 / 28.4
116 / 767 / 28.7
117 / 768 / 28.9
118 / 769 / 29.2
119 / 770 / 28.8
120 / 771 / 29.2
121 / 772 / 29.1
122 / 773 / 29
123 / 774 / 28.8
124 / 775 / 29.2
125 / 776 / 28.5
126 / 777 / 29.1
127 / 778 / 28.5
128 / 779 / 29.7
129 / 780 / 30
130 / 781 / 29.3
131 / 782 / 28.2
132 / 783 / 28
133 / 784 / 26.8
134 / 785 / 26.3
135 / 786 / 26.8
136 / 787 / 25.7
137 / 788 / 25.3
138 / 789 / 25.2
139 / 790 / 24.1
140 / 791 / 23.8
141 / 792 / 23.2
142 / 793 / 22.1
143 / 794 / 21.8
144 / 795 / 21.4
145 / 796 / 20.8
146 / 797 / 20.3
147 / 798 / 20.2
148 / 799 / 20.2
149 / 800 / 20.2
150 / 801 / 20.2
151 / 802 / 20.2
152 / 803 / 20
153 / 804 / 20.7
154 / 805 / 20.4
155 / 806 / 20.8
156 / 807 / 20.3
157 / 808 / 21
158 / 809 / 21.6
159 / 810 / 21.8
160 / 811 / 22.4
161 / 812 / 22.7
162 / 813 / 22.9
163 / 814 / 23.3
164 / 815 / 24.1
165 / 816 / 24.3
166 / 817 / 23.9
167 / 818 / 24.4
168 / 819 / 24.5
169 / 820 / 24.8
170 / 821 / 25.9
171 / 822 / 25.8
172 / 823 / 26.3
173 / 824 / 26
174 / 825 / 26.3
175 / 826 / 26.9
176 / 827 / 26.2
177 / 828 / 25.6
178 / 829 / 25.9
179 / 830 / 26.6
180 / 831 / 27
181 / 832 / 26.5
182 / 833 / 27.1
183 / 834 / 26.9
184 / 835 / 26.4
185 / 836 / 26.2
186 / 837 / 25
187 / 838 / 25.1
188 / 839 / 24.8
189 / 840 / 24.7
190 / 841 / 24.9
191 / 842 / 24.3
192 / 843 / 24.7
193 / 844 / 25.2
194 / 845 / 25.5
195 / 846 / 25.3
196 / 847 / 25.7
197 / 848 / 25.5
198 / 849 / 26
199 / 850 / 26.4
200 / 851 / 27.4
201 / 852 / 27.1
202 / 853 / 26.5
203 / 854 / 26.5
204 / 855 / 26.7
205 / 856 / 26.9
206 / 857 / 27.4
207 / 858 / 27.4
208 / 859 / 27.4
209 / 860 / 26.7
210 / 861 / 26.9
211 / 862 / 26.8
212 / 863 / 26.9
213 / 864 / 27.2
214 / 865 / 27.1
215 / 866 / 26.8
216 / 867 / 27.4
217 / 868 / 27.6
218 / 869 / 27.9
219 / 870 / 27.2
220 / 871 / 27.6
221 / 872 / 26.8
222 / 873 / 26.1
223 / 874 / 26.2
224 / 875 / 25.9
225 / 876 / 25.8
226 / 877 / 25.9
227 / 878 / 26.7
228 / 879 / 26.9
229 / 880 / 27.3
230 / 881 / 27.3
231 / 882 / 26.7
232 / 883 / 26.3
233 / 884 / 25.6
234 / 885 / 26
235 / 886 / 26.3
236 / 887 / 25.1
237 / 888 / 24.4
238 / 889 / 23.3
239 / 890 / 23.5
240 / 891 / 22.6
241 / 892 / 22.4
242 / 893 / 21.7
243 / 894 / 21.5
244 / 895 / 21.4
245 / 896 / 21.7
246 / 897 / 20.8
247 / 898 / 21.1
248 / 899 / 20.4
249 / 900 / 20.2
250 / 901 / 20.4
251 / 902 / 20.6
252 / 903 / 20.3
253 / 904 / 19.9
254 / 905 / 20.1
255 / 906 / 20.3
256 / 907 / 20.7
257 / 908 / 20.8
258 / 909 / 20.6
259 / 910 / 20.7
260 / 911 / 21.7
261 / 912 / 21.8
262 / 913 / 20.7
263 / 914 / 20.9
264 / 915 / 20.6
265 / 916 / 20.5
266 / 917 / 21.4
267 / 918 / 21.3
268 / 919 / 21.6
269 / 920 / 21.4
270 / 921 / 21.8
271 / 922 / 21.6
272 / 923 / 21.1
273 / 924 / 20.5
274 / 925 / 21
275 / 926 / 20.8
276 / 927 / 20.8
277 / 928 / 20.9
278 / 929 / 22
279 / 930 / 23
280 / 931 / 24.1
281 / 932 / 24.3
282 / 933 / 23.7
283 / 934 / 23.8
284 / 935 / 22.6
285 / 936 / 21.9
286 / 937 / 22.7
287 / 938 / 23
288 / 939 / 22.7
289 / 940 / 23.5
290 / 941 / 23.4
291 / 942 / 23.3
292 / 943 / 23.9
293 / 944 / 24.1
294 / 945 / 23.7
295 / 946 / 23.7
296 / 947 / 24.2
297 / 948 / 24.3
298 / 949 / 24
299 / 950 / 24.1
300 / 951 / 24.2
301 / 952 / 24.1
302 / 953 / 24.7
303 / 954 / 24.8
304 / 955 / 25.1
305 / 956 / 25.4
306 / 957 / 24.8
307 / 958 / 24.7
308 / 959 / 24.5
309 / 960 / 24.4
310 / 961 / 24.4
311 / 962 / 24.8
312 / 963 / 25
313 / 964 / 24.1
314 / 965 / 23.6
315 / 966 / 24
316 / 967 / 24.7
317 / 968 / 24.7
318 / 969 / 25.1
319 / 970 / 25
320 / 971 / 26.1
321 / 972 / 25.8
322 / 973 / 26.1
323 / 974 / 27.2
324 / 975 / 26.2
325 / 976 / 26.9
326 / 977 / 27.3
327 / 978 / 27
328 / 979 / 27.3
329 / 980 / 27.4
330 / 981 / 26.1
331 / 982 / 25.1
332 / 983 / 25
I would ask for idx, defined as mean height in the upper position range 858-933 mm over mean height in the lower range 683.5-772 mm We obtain 0.84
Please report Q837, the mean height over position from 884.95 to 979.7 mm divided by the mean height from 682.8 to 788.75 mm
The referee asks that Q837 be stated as 0.82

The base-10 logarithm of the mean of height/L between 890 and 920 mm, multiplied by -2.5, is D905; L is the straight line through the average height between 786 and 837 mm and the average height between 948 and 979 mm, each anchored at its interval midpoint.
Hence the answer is 0.17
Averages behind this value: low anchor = 23.6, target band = 21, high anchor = 25.1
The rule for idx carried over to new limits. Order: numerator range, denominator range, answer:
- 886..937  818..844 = 0.84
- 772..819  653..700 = 0.84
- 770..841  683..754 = 0.89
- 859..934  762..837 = 0.93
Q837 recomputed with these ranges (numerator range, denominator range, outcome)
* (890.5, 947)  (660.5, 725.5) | 0.80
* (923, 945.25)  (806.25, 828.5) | 0.94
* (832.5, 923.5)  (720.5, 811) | 0.90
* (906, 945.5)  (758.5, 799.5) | 0.82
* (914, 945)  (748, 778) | 0.75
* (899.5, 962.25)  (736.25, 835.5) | 0.85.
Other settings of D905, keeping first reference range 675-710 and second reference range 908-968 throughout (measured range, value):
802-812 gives 0.21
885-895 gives 0.02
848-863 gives -0.09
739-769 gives -0.11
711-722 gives 0.17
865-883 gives -0.11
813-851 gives -0.02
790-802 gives 0.21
